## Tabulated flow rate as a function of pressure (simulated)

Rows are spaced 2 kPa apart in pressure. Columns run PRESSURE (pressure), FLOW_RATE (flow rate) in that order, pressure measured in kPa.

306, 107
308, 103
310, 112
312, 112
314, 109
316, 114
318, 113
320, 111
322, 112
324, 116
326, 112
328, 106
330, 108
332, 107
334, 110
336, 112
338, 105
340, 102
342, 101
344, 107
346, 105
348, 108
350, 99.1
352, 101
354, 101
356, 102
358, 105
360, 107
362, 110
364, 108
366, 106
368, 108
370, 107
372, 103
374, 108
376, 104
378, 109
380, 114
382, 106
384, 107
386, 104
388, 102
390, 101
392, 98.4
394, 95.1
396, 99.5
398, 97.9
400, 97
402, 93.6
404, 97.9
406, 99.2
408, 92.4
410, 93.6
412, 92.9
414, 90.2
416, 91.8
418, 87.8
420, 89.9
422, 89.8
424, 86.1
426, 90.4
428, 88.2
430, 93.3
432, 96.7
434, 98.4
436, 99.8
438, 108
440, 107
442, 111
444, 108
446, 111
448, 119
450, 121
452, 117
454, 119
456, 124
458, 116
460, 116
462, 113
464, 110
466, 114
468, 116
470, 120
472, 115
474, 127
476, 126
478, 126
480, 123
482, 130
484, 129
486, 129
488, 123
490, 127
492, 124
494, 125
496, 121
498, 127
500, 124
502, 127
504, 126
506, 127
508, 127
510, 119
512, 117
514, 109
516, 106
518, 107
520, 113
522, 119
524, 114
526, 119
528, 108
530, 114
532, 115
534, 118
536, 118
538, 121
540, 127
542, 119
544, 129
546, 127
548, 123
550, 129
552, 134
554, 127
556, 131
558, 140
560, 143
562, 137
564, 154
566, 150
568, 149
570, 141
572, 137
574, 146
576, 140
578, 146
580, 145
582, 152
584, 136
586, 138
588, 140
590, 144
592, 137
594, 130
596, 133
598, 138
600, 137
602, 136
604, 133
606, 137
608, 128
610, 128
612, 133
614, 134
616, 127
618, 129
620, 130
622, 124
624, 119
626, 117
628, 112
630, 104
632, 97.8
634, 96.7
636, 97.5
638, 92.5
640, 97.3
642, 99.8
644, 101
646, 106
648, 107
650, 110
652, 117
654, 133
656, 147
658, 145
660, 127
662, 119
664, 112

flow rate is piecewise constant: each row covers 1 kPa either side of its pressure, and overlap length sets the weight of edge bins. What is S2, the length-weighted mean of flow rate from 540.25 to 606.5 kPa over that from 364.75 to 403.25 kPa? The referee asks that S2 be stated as 1.33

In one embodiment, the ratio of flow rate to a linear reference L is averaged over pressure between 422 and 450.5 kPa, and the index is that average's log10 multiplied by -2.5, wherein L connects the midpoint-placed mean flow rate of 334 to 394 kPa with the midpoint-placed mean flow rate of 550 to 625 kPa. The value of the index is 0.14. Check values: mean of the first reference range 105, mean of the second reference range 137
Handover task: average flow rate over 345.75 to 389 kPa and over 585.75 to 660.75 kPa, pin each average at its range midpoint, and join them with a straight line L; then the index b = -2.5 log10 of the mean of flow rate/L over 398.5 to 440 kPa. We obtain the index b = 0.159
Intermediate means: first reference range 106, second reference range 123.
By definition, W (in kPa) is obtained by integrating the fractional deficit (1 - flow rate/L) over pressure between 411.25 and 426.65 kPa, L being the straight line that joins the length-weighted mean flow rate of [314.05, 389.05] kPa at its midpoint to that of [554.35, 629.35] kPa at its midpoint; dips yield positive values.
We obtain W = 3.4 kPa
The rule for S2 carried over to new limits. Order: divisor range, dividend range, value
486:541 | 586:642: 1.03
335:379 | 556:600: 1.34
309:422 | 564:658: 1.23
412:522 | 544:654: 1.13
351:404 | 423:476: 1.06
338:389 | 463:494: 1.16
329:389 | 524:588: 1.25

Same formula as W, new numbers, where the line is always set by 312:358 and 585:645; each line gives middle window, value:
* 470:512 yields -3.29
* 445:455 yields -0.34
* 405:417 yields 1.95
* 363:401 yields 2.05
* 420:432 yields 2.36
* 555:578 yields -4.40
